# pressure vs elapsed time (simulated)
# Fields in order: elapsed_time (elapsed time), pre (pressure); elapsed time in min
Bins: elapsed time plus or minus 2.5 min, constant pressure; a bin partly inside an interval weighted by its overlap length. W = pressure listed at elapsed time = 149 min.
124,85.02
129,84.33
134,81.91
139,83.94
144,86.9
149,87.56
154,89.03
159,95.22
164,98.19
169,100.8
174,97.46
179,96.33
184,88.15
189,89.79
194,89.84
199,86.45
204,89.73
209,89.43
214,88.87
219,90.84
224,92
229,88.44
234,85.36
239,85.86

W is 87.56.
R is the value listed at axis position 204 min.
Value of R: 89.73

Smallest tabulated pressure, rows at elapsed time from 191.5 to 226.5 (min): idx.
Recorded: 86.45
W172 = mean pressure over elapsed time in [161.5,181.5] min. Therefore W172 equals 98.2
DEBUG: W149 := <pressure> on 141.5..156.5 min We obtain 87.8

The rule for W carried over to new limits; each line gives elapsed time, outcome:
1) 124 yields 85.02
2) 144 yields 86.9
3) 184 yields 88.15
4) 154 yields 89.03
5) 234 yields 85.36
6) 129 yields 84.33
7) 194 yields 89.84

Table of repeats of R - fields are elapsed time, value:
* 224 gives 92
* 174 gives 97.46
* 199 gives 86.45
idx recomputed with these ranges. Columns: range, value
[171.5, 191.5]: 88.15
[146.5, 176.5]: 87.56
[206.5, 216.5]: 88.87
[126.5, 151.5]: 81.91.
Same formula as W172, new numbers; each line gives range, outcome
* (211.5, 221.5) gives 89.9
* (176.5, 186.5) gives 92.2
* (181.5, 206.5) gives 88.8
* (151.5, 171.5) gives 95.8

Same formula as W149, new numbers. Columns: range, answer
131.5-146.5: 84.2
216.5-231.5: 90.4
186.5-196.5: 89.8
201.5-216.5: 89.3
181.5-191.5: 89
